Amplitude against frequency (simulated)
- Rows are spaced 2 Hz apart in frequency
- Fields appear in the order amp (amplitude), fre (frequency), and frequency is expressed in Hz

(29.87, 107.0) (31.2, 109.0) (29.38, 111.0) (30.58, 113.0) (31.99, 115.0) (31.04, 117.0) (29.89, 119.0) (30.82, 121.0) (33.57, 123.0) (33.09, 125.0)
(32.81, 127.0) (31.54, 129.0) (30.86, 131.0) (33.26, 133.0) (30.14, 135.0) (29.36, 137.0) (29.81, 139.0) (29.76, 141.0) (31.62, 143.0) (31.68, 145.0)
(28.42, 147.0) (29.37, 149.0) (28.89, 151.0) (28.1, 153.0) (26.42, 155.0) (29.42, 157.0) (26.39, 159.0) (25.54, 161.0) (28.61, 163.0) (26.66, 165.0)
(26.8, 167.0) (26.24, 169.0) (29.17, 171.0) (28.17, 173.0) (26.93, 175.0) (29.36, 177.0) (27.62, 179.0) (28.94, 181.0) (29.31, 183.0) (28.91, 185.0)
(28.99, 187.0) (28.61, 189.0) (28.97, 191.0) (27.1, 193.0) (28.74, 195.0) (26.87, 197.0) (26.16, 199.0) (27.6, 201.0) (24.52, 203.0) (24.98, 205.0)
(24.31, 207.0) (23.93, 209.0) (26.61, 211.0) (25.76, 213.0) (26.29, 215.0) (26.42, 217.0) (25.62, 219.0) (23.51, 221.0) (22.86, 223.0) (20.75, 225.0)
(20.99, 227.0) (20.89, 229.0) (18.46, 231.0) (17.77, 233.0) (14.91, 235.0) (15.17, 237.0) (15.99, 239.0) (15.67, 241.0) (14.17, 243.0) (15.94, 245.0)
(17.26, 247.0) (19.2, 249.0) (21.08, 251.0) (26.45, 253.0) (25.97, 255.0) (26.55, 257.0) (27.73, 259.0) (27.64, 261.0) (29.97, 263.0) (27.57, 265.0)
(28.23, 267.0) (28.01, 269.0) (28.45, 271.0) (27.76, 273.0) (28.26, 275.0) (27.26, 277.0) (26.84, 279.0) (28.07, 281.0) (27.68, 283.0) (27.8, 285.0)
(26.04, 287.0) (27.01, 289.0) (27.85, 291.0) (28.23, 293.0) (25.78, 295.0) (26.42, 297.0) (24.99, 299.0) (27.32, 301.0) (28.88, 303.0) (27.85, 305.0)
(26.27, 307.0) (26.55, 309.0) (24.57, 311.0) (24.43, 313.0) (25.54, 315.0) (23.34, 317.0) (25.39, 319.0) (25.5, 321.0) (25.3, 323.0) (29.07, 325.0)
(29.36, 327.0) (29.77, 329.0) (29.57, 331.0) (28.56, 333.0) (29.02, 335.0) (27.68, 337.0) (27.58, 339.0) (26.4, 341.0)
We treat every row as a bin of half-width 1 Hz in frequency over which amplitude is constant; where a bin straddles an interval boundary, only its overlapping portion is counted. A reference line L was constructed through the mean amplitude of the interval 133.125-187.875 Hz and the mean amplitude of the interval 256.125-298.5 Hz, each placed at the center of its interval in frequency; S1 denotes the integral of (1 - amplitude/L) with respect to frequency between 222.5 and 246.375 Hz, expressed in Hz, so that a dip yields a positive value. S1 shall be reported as 8.8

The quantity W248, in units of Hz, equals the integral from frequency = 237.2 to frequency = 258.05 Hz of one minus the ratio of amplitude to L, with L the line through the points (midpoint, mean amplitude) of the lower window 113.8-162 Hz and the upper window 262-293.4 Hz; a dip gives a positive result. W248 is 6.4 Hz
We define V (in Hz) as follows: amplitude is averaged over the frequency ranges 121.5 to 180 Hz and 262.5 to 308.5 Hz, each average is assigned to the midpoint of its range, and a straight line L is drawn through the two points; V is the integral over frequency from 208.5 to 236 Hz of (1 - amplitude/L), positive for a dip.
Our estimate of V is 5.7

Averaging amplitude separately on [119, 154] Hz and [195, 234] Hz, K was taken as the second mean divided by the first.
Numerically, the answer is 0.78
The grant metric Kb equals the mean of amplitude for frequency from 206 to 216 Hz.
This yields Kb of 25.4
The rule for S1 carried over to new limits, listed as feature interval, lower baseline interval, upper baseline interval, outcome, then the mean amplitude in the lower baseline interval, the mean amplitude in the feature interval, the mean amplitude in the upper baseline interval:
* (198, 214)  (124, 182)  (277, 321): 1.5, 29.1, 25.5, 26.5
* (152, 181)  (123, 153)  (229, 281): 1.3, 30.8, 27.6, 23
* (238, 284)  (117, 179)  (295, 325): 4.3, 29.4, 24.4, 26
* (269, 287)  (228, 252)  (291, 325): -4.5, 17.2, 27.7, 26.2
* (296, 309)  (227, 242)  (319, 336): -0.9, 17.2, 26.9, 28.1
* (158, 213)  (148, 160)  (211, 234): -3.4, 28.1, 27.2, 22.8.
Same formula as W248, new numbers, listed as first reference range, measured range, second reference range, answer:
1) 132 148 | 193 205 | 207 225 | -0.25 Hz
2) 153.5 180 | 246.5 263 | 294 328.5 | 1.37 Hz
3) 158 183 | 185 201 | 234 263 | -1.48 Hz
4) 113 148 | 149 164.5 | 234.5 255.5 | 0.26 Hz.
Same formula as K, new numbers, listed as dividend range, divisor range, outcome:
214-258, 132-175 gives 0.72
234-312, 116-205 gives 0.86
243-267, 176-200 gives 0.84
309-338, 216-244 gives 1.38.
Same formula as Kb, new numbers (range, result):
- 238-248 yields 15.8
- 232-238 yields 15.9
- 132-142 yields 30.5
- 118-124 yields 31.4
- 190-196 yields 28.3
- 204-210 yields 24.4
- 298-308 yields 27.1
